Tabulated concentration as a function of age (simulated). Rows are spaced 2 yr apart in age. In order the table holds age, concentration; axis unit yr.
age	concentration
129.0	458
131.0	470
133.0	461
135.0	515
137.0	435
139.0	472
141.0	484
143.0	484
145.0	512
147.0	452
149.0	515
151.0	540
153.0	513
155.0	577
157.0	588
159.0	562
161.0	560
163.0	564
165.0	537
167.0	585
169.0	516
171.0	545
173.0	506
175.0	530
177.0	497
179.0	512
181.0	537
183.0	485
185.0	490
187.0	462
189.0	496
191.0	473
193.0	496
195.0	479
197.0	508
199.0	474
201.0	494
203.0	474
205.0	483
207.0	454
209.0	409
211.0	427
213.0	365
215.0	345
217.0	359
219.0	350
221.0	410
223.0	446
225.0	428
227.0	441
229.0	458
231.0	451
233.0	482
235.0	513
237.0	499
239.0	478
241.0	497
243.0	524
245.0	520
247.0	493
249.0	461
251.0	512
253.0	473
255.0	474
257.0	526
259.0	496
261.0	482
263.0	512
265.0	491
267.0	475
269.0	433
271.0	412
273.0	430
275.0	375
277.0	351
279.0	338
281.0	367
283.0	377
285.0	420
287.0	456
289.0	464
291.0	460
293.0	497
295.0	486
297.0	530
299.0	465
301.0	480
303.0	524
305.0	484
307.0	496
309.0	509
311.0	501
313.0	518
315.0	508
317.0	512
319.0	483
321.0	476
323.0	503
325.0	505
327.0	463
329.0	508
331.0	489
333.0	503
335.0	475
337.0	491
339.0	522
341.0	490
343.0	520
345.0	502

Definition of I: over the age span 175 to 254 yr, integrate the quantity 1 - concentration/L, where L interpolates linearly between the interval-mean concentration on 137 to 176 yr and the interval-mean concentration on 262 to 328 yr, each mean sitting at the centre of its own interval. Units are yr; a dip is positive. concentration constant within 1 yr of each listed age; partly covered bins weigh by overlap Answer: 5.30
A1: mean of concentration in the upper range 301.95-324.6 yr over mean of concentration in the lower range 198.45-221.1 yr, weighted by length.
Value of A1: 1.2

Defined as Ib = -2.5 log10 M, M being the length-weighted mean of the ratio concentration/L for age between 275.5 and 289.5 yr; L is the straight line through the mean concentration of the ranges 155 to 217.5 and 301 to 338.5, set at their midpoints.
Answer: 0.25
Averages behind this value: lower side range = 493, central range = 393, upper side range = 497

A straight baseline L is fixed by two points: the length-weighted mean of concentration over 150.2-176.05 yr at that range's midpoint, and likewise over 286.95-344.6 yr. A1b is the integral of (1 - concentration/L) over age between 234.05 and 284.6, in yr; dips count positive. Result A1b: 5.4 yr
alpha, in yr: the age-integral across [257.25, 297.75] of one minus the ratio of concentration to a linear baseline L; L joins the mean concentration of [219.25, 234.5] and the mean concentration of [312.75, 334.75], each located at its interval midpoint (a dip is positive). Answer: 2.3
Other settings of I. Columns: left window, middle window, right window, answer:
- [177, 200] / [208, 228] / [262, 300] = 3.2 yr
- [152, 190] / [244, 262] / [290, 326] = 0.6 yr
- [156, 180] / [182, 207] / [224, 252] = 1.7 yr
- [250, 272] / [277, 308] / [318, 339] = 2.1 yr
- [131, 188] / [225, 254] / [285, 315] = 0.9 yr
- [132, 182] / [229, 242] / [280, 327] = 0.4 yr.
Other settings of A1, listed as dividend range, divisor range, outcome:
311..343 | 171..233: 1.08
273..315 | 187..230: 1.03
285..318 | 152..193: 0.93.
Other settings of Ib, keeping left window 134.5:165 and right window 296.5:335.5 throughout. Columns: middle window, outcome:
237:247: 0.01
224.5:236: 0.10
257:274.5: 0.08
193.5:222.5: 0.18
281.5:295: 0.13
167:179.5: -0.02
